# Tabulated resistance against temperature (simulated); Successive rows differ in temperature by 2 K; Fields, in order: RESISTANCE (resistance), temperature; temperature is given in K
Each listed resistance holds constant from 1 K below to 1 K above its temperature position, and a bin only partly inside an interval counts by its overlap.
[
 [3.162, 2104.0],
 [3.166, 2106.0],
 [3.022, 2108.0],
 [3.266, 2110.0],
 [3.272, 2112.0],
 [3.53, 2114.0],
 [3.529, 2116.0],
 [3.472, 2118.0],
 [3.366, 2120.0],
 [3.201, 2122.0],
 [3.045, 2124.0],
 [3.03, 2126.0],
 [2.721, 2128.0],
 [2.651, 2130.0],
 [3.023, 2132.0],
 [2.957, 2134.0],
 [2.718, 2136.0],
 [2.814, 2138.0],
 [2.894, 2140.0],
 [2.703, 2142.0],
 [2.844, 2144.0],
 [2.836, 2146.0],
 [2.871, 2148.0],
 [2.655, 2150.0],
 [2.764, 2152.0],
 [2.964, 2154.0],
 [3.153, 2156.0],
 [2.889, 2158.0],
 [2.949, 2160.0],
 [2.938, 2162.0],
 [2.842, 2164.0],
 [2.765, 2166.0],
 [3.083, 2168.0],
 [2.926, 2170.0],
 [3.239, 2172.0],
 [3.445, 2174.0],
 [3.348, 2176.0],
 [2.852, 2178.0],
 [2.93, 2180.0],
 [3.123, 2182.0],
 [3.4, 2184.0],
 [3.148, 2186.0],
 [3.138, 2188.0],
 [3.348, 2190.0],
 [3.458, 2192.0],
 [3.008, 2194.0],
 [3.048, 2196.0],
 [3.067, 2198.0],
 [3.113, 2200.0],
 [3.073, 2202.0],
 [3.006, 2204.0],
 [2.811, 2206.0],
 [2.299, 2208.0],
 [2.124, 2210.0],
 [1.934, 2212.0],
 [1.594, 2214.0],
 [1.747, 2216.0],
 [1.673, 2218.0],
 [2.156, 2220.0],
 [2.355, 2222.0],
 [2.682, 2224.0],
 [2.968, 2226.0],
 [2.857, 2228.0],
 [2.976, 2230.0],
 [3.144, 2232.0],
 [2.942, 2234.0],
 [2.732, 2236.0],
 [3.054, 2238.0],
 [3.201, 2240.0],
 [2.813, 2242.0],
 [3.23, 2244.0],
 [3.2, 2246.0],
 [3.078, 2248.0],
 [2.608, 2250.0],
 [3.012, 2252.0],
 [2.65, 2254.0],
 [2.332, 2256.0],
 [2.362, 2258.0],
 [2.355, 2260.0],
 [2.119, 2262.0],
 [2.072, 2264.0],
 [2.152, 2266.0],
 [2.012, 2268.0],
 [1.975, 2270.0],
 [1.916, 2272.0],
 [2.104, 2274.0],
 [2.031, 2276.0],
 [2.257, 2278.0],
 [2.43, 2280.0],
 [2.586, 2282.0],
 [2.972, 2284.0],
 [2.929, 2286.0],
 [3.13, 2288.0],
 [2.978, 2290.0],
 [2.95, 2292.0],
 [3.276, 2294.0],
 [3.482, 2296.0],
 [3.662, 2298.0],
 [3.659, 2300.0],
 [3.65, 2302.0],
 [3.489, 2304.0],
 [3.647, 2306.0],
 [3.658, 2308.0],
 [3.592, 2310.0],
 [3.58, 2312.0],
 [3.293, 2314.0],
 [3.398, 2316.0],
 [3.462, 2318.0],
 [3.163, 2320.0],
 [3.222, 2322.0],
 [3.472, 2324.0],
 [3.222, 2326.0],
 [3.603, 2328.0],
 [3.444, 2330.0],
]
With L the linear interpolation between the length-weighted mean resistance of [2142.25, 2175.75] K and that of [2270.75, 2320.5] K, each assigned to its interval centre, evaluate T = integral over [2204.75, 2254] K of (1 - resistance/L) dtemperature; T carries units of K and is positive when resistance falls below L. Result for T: 6.3 K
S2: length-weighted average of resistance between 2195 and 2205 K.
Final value 3.06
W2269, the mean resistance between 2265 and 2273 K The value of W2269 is 2.01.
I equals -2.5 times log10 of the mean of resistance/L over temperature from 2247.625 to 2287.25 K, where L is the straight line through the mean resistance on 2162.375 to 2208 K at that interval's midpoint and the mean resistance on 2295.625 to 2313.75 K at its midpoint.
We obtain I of 0.39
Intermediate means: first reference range 3.08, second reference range 3.59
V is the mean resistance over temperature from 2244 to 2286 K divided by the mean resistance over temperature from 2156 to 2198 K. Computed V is 0.8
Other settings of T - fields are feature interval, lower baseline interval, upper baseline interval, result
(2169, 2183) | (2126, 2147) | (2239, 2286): -2.0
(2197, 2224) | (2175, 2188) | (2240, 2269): 4.9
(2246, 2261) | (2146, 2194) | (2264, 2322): 1.6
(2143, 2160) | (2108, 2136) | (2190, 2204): 1.4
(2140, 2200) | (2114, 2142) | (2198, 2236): -4.9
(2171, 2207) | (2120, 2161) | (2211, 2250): -4.9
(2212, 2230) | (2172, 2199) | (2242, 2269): 3.7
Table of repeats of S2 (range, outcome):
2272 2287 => 2.44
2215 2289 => 2.56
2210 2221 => 1.85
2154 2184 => 3.04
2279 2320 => 3.29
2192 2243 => 2.67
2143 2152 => 2.8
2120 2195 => 3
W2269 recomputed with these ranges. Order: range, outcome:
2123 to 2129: 2.93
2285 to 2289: 3.03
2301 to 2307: 3.6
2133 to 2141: 2.85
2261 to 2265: 2.1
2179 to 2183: 3.03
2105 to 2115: 3.25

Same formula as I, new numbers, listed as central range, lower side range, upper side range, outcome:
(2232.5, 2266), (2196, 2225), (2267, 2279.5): -0.23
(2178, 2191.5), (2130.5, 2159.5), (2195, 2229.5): -0.19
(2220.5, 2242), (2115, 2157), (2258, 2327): 0.03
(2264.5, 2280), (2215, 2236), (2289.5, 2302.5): 0.43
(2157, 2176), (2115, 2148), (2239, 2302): -0.04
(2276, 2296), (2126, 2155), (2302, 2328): 0.18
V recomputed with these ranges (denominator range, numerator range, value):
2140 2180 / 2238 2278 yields 0.85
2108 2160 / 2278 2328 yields 1.09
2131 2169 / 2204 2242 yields 0.88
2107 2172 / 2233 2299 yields 0.90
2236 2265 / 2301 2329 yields 1.27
